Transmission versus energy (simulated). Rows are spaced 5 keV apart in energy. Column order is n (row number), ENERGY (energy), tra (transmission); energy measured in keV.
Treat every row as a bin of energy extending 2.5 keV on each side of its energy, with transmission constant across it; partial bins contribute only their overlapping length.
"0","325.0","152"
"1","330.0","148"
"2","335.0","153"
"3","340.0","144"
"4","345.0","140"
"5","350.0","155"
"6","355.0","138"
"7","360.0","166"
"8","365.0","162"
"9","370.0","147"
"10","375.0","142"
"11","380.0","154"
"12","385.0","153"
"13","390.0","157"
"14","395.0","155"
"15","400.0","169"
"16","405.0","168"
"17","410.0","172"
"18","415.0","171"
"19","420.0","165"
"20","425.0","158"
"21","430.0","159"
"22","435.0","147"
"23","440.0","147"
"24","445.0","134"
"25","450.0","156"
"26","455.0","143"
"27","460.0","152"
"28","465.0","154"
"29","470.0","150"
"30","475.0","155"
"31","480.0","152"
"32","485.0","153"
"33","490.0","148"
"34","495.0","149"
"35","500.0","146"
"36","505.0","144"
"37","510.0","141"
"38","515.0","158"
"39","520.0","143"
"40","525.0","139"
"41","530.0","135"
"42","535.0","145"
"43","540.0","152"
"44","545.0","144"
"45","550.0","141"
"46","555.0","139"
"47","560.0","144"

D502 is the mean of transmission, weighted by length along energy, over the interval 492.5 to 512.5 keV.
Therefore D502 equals 145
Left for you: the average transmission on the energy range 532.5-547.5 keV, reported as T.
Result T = 147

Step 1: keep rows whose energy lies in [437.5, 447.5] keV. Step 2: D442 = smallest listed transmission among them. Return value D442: 134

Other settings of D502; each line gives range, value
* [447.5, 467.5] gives 151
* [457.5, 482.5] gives 153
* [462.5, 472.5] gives 152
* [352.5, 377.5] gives 151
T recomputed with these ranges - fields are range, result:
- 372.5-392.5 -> 152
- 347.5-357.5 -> 146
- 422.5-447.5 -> 149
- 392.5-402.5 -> 162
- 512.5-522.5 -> 150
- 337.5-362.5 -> 149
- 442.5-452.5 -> 145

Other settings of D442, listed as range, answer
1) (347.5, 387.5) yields 138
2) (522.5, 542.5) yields 135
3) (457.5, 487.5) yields 150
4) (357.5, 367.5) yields 162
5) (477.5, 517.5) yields 141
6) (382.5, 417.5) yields 153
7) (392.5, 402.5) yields 155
